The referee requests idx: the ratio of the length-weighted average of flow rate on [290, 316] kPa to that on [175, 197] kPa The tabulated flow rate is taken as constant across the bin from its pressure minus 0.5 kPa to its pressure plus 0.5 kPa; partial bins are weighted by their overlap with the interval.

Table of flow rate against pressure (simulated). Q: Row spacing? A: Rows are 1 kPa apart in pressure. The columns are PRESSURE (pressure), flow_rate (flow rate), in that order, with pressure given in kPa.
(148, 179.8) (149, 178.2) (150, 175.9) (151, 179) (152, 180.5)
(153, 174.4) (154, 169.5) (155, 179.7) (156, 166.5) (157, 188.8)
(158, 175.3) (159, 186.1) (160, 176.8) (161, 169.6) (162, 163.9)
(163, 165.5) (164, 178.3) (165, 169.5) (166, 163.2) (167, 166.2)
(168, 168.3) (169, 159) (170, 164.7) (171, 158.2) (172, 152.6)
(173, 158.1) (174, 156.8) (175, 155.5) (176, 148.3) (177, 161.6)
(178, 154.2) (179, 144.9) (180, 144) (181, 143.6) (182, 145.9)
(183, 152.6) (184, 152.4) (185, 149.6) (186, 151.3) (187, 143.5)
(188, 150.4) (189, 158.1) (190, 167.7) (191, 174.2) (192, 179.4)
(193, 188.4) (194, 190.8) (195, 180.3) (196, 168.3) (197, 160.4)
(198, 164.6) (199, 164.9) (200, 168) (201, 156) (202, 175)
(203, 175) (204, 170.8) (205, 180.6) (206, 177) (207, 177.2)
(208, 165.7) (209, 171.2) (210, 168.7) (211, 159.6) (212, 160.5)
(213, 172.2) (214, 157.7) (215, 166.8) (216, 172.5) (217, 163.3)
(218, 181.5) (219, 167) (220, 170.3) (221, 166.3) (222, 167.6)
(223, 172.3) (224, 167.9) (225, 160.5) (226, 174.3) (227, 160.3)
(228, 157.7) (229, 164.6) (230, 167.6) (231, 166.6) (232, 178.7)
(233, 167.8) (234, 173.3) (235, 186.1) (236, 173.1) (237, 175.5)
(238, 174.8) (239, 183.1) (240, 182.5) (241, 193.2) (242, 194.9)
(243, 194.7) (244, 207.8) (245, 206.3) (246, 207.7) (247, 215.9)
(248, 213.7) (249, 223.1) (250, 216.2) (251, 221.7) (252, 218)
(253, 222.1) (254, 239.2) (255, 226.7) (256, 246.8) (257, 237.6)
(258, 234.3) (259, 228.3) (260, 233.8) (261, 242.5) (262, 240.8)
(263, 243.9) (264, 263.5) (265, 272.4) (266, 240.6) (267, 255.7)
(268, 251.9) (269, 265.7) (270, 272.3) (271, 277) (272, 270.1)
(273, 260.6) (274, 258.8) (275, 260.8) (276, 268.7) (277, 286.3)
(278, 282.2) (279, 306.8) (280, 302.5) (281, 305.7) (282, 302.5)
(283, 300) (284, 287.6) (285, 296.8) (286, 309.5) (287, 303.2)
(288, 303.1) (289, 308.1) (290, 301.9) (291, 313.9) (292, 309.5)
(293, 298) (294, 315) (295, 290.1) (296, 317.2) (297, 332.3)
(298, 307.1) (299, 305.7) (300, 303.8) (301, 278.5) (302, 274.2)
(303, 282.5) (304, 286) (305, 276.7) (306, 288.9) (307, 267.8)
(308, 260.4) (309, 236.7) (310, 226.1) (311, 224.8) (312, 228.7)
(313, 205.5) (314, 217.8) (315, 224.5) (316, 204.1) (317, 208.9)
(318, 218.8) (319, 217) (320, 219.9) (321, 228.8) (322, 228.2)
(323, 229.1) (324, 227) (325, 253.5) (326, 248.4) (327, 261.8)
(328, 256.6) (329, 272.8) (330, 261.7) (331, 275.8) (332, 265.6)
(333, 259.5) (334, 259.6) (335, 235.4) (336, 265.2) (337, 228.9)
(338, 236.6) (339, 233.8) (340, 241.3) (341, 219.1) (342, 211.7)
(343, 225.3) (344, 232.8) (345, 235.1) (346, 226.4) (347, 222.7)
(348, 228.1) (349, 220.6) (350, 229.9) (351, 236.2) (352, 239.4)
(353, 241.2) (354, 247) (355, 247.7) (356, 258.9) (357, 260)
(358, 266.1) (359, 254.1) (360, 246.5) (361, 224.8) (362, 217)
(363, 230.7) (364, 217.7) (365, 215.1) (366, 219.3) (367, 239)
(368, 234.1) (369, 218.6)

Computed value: 1.7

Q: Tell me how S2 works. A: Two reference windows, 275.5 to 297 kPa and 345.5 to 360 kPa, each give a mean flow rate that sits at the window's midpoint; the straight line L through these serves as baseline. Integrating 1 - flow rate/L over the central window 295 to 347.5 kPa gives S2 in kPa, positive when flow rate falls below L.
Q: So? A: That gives 4.0 kPa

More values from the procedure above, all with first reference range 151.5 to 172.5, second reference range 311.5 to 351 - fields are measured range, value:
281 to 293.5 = -4.9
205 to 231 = 3.2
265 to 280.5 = -4.2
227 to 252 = 1.3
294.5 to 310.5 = -4.3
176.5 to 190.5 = 2.1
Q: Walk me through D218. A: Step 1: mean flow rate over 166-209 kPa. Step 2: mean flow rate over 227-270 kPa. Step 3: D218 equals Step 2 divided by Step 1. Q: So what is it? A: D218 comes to 1.3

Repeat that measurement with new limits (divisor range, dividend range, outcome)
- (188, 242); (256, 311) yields 1.62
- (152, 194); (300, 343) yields 1.50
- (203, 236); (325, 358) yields 1.44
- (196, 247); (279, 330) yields 1.55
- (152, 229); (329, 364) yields 1.45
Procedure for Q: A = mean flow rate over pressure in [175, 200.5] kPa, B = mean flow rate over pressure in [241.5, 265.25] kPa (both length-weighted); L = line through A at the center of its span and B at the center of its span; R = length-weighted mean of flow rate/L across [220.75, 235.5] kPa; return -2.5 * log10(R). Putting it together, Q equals 0.19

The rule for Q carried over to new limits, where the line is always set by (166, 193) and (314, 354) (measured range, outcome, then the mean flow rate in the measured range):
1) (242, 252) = -0.11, 211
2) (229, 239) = 0.07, 174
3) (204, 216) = 0.02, 169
